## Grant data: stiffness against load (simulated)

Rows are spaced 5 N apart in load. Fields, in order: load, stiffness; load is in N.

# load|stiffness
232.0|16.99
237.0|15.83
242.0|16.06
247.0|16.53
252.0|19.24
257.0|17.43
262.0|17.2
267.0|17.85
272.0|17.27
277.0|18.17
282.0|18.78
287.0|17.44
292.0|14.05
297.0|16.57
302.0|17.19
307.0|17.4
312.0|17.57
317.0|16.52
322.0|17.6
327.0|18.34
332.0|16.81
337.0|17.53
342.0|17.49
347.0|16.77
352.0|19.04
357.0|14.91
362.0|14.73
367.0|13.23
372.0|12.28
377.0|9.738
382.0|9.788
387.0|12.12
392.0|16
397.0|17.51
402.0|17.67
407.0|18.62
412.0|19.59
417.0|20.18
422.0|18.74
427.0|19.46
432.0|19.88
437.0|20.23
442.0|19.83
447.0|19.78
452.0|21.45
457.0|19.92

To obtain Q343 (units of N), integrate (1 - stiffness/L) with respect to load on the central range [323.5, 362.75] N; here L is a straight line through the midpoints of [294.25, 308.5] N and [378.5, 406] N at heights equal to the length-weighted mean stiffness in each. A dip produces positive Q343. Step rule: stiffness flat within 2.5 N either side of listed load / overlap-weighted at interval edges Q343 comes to -2.8 N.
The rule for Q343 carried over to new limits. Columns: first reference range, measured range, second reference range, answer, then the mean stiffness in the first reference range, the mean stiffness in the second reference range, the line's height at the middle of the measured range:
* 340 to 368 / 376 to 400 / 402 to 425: 6.1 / 16.2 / 19.1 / 17.8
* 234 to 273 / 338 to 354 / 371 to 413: -2.2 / 17.2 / 14.7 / 15.5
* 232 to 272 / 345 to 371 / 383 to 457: 3.6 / 17.2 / 18.5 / 18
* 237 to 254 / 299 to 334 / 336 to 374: -2.5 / 17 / 15.7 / 16.2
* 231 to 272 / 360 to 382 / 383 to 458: 7.3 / 17.2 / 18.5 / 18.1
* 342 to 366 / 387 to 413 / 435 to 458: 1.5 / 16.3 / 20.3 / 18.3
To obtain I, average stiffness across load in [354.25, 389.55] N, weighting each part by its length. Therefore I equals 12.5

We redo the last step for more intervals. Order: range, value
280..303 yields 16.7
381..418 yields 16.6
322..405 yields 15.3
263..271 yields 17.6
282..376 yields 16.4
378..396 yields 12.8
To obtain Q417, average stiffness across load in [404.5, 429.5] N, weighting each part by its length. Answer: 19.3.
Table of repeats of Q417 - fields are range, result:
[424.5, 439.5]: 19.9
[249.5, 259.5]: 18.3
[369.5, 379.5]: 11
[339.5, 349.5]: 17.1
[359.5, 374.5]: 13.4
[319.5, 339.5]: 17.6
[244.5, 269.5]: 17.6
